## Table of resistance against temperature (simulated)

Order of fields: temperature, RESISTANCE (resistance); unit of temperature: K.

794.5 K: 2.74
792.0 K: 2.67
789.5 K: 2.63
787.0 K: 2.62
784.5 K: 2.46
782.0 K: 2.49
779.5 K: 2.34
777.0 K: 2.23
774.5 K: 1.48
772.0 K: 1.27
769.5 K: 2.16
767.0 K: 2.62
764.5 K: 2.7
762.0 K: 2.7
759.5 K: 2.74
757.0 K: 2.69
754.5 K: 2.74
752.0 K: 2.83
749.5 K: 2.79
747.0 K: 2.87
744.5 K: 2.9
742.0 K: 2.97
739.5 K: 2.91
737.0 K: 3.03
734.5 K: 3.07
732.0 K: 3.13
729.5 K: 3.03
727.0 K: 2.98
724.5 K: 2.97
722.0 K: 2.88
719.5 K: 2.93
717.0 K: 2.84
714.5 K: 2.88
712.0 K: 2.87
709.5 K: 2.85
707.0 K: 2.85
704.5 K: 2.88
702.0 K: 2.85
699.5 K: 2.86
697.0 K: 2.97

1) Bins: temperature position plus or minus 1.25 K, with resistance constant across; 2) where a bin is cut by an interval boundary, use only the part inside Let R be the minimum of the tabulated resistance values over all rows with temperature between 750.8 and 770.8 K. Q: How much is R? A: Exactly 2.16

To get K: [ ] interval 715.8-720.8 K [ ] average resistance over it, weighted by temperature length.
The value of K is 2.89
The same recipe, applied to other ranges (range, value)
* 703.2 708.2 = 2.86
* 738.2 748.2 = 2.91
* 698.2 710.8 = 2.86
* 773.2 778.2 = 1.85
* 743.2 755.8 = 2.83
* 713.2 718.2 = 2.86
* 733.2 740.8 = 3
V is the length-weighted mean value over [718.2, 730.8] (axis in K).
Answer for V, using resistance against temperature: 2.96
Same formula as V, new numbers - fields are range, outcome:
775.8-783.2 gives 2.35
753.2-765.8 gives 2.71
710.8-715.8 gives 2.87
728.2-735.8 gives 3.08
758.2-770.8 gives 2.58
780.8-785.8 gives 2.48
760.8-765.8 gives 2.7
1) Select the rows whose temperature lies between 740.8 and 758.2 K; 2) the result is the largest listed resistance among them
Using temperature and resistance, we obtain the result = 2.97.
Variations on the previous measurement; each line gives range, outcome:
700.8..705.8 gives 2.88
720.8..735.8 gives 3.13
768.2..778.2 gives 2.23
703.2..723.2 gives 2.93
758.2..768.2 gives 2.74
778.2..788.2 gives 2.62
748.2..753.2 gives 2.83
